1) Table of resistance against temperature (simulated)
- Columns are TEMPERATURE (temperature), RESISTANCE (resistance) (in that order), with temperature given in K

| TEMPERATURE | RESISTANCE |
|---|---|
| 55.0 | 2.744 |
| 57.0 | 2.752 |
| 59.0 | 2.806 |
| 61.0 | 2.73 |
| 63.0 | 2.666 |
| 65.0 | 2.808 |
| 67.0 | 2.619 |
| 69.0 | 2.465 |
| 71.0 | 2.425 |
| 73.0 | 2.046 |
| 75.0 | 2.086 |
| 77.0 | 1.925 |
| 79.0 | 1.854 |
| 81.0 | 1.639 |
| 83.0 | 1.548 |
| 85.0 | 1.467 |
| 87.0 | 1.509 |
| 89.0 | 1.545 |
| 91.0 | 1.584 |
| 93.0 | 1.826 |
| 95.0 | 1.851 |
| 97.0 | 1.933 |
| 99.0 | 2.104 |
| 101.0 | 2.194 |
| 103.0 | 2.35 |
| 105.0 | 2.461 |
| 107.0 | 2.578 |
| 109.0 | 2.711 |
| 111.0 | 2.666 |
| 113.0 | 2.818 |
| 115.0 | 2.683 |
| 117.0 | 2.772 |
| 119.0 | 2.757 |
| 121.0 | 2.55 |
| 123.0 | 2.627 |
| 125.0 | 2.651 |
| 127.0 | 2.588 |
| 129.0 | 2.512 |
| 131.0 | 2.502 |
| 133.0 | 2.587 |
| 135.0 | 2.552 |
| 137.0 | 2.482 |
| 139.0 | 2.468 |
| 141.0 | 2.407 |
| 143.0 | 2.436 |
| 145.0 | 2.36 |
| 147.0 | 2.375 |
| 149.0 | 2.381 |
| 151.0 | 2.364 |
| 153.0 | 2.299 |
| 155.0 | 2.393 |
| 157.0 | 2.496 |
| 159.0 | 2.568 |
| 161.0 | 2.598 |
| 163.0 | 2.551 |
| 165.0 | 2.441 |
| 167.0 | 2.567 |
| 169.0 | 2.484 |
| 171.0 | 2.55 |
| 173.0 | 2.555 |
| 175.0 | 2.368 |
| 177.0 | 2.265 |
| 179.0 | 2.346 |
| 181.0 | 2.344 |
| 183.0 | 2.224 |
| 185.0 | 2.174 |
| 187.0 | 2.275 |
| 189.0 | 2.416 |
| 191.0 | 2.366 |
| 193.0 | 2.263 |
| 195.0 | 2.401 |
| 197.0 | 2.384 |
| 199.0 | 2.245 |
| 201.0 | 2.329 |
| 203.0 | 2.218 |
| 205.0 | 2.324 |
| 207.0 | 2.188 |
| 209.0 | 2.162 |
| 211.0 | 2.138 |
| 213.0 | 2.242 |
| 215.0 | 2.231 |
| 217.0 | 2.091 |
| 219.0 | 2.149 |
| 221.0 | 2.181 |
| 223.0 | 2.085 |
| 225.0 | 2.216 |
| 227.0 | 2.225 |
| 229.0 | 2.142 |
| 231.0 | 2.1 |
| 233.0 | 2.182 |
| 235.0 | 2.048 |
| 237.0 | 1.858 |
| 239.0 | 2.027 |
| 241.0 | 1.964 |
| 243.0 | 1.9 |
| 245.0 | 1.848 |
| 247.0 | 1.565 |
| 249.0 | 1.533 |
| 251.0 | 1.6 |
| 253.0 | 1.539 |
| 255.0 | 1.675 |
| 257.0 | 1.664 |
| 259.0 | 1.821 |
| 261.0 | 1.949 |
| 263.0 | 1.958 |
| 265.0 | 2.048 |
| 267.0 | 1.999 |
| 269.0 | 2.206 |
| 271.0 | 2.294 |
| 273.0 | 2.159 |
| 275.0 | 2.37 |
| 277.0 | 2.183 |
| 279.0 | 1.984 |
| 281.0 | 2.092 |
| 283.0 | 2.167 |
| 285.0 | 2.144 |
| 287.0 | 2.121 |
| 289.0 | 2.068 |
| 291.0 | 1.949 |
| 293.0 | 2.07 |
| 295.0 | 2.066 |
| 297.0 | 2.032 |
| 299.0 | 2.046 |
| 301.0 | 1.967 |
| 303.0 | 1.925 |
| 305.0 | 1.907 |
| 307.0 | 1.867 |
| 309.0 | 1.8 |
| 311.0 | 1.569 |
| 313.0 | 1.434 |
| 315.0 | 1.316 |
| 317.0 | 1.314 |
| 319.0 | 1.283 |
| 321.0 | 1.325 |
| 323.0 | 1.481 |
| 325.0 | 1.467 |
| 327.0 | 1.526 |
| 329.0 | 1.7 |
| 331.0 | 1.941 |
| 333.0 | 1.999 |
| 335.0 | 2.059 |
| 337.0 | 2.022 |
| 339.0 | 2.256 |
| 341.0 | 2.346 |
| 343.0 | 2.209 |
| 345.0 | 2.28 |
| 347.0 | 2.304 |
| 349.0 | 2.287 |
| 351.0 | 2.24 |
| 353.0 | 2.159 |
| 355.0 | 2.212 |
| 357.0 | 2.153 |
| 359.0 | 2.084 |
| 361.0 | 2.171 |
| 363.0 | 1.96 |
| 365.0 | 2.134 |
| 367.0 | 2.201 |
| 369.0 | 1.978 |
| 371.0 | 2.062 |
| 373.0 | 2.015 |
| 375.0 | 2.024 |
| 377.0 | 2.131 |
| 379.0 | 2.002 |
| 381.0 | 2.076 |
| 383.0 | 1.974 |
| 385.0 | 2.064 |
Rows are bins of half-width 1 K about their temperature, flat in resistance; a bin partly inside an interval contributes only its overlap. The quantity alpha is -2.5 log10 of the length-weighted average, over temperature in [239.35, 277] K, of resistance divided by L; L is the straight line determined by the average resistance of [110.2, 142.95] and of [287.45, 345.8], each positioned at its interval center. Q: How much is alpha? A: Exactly 0.09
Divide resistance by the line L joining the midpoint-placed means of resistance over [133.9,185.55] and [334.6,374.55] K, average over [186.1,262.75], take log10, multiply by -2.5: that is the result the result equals 0.14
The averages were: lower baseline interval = 2.43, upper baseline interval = 2.16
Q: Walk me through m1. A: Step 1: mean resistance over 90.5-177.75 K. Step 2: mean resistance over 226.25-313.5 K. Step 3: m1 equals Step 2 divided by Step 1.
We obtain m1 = 0.80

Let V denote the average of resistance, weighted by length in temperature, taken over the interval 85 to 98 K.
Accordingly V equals 1.69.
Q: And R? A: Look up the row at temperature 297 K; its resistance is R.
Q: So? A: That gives 2.032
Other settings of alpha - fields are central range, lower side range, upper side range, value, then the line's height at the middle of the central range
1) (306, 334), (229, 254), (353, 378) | 0.27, 2.01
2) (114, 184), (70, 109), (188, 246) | -0.21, 2.06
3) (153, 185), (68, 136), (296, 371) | -0.13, 2.15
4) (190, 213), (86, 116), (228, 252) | -0.15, 1.98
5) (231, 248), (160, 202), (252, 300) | 0.12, 2.16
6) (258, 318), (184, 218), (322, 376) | 0.09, 2.14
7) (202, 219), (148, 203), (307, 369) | 0.04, 2.29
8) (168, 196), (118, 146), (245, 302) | -0.01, 2.34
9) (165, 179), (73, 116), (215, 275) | -0.21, 2.02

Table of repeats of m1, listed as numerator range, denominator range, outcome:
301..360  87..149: 0.79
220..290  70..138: 0.89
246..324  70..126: 0.85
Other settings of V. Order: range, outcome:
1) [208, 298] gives 2.02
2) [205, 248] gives 2.08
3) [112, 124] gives 2.7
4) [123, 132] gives 2.57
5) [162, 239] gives 2.27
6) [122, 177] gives 2.48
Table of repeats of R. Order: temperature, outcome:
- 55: 2.744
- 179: 2.346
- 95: 1.851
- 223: 2.085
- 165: 2.441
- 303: 1.925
